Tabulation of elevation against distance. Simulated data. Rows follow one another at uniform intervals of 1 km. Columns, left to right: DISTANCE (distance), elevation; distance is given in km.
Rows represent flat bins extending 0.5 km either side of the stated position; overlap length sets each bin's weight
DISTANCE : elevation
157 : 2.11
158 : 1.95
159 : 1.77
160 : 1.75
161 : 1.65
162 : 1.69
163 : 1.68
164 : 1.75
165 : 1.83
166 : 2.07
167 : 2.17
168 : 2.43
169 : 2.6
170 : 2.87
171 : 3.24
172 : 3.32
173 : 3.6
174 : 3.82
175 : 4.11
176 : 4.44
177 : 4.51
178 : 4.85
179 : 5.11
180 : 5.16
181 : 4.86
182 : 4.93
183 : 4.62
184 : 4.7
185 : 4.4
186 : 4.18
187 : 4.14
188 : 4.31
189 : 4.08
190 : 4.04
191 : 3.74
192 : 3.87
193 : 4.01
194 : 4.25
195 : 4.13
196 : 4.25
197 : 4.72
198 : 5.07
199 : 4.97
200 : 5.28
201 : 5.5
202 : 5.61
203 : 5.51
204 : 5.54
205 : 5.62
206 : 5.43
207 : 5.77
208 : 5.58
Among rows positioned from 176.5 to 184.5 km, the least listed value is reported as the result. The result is 4.51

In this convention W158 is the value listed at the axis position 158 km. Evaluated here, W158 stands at 1.95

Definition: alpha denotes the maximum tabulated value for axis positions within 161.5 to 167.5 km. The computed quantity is 2.17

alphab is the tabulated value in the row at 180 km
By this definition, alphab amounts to 5.16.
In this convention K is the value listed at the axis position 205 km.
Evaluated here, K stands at 5.62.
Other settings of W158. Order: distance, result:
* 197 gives 4.72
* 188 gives 4.31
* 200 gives 5.28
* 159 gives 1.77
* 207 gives 5.77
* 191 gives 3.74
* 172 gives 3.32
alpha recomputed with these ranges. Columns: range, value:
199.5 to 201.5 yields 5.5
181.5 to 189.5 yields 4.93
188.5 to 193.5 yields 4.08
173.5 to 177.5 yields 4.51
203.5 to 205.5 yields 5.62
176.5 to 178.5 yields 4.85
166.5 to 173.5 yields 3.6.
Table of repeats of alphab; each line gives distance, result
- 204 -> 5.54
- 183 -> 4.62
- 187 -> 4.14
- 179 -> 5.11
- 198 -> 5.07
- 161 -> 1.65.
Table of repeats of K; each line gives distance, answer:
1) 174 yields 3.82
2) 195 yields 4.13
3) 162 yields 1.69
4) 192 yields 3.87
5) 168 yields 2.43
